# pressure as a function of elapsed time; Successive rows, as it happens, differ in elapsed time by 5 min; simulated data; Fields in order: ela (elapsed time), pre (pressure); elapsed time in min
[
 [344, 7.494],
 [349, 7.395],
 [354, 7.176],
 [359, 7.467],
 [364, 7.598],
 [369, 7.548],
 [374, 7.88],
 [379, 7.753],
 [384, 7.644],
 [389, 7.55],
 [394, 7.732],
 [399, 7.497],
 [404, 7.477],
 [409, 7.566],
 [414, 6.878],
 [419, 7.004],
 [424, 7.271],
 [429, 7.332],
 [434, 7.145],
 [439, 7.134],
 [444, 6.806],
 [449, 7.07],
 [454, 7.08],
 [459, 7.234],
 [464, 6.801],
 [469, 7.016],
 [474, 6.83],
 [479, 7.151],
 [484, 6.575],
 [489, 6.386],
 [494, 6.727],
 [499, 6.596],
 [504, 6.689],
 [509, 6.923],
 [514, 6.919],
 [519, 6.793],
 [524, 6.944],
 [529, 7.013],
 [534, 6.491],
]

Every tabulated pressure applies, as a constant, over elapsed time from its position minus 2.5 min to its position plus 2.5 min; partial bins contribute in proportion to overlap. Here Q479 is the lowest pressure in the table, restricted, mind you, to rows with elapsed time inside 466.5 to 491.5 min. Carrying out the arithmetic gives 6.386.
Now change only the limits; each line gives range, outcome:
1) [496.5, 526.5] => 6.596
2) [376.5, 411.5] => 7.477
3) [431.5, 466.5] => 6.801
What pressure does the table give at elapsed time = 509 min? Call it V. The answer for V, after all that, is 6.923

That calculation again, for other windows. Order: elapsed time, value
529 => 7.013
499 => 6.596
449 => 7.07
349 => 7.395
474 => 6.83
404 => 7.477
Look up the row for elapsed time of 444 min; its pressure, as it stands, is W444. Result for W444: 6.806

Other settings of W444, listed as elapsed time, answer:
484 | 6.575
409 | 7.566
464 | 6.801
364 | 7.598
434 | 7.145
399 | 7.497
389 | 7.55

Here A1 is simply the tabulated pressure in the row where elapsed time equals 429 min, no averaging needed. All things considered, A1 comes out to 7.332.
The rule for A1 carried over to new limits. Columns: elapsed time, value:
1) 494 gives 6.727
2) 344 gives 7.494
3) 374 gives 7.88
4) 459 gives 7.234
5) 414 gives 6.878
